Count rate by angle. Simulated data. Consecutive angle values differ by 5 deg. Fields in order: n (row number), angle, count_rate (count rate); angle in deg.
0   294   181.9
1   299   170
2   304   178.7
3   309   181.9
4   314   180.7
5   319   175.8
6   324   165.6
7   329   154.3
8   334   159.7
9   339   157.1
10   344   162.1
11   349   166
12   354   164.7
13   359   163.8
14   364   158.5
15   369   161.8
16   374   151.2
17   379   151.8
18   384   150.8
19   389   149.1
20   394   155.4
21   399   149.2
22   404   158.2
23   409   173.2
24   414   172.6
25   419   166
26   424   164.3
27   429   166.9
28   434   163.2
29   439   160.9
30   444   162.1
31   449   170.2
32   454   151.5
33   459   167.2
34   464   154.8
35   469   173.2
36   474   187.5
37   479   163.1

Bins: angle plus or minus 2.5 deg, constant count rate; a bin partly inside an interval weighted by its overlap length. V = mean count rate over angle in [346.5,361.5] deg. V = 165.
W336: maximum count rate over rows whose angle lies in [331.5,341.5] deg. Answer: 159.7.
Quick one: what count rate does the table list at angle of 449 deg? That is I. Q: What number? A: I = 170.2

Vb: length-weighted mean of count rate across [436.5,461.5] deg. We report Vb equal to 162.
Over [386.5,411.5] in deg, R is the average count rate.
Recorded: 157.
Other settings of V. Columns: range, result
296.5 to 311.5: 177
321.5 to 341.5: 159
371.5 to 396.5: 152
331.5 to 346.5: 160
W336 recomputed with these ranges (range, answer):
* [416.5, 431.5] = 166.9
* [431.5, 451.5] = 170.2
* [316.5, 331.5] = 175.8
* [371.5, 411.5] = 173.2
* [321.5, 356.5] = 166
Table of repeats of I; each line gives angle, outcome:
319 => 175.8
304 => 178.7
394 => 155.4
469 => 173.2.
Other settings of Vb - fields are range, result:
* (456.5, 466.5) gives 161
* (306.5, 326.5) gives 176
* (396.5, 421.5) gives 164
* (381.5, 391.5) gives 150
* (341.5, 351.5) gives 164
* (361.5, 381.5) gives 156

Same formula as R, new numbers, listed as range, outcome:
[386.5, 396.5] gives 152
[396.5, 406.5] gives 154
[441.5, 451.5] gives 166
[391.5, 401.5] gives 152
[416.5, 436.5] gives 165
